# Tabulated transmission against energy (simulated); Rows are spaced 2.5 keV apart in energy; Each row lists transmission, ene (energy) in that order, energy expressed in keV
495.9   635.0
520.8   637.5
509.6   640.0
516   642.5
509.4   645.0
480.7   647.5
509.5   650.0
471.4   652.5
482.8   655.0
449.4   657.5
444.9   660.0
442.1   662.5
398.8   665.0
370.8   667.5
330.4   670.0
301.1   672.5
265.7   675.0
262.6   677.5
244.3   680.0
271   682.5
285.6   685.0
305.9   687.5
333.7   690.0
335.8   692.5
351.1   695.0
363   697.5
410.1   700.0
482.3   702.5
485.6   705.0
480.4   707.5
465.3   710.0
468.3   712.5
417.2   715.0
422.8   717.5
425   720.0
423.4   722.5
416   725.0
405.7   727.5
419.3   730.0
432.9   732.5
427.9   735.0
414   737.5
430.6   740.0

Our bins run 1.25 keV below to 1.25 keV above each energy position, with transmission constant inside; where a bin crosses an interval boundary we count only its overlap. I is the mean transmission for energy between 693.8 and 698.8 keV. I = 358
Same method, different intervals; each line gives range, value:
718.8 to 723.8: 424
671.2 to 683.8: 269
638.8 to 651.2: 505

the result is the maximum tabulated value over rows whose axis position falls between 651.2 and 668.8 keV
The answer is 482.8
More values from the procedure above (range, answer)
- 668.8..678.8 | 330.4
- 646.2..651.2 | 509.5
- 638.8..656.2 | 516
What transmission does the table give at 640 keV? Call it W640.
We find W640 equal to 509.6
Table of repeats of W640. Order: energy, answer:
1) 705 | 485.6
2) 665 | 398.8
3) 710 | 465.3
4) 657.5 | 449.4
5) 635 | 495.9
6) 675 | 265.7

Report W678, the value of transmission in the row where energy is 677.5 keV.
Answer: 262.6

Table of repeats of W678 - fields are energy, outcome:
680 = 244.3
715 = 417.2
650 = 509.5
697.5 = 363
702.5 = 482.3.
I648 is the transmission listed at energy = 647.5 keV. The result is 480.7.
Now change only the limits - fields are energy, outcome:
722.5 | 423.4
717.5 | 422.8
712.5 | 468.3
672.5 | 301.1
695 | 351.1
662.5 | 442.1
